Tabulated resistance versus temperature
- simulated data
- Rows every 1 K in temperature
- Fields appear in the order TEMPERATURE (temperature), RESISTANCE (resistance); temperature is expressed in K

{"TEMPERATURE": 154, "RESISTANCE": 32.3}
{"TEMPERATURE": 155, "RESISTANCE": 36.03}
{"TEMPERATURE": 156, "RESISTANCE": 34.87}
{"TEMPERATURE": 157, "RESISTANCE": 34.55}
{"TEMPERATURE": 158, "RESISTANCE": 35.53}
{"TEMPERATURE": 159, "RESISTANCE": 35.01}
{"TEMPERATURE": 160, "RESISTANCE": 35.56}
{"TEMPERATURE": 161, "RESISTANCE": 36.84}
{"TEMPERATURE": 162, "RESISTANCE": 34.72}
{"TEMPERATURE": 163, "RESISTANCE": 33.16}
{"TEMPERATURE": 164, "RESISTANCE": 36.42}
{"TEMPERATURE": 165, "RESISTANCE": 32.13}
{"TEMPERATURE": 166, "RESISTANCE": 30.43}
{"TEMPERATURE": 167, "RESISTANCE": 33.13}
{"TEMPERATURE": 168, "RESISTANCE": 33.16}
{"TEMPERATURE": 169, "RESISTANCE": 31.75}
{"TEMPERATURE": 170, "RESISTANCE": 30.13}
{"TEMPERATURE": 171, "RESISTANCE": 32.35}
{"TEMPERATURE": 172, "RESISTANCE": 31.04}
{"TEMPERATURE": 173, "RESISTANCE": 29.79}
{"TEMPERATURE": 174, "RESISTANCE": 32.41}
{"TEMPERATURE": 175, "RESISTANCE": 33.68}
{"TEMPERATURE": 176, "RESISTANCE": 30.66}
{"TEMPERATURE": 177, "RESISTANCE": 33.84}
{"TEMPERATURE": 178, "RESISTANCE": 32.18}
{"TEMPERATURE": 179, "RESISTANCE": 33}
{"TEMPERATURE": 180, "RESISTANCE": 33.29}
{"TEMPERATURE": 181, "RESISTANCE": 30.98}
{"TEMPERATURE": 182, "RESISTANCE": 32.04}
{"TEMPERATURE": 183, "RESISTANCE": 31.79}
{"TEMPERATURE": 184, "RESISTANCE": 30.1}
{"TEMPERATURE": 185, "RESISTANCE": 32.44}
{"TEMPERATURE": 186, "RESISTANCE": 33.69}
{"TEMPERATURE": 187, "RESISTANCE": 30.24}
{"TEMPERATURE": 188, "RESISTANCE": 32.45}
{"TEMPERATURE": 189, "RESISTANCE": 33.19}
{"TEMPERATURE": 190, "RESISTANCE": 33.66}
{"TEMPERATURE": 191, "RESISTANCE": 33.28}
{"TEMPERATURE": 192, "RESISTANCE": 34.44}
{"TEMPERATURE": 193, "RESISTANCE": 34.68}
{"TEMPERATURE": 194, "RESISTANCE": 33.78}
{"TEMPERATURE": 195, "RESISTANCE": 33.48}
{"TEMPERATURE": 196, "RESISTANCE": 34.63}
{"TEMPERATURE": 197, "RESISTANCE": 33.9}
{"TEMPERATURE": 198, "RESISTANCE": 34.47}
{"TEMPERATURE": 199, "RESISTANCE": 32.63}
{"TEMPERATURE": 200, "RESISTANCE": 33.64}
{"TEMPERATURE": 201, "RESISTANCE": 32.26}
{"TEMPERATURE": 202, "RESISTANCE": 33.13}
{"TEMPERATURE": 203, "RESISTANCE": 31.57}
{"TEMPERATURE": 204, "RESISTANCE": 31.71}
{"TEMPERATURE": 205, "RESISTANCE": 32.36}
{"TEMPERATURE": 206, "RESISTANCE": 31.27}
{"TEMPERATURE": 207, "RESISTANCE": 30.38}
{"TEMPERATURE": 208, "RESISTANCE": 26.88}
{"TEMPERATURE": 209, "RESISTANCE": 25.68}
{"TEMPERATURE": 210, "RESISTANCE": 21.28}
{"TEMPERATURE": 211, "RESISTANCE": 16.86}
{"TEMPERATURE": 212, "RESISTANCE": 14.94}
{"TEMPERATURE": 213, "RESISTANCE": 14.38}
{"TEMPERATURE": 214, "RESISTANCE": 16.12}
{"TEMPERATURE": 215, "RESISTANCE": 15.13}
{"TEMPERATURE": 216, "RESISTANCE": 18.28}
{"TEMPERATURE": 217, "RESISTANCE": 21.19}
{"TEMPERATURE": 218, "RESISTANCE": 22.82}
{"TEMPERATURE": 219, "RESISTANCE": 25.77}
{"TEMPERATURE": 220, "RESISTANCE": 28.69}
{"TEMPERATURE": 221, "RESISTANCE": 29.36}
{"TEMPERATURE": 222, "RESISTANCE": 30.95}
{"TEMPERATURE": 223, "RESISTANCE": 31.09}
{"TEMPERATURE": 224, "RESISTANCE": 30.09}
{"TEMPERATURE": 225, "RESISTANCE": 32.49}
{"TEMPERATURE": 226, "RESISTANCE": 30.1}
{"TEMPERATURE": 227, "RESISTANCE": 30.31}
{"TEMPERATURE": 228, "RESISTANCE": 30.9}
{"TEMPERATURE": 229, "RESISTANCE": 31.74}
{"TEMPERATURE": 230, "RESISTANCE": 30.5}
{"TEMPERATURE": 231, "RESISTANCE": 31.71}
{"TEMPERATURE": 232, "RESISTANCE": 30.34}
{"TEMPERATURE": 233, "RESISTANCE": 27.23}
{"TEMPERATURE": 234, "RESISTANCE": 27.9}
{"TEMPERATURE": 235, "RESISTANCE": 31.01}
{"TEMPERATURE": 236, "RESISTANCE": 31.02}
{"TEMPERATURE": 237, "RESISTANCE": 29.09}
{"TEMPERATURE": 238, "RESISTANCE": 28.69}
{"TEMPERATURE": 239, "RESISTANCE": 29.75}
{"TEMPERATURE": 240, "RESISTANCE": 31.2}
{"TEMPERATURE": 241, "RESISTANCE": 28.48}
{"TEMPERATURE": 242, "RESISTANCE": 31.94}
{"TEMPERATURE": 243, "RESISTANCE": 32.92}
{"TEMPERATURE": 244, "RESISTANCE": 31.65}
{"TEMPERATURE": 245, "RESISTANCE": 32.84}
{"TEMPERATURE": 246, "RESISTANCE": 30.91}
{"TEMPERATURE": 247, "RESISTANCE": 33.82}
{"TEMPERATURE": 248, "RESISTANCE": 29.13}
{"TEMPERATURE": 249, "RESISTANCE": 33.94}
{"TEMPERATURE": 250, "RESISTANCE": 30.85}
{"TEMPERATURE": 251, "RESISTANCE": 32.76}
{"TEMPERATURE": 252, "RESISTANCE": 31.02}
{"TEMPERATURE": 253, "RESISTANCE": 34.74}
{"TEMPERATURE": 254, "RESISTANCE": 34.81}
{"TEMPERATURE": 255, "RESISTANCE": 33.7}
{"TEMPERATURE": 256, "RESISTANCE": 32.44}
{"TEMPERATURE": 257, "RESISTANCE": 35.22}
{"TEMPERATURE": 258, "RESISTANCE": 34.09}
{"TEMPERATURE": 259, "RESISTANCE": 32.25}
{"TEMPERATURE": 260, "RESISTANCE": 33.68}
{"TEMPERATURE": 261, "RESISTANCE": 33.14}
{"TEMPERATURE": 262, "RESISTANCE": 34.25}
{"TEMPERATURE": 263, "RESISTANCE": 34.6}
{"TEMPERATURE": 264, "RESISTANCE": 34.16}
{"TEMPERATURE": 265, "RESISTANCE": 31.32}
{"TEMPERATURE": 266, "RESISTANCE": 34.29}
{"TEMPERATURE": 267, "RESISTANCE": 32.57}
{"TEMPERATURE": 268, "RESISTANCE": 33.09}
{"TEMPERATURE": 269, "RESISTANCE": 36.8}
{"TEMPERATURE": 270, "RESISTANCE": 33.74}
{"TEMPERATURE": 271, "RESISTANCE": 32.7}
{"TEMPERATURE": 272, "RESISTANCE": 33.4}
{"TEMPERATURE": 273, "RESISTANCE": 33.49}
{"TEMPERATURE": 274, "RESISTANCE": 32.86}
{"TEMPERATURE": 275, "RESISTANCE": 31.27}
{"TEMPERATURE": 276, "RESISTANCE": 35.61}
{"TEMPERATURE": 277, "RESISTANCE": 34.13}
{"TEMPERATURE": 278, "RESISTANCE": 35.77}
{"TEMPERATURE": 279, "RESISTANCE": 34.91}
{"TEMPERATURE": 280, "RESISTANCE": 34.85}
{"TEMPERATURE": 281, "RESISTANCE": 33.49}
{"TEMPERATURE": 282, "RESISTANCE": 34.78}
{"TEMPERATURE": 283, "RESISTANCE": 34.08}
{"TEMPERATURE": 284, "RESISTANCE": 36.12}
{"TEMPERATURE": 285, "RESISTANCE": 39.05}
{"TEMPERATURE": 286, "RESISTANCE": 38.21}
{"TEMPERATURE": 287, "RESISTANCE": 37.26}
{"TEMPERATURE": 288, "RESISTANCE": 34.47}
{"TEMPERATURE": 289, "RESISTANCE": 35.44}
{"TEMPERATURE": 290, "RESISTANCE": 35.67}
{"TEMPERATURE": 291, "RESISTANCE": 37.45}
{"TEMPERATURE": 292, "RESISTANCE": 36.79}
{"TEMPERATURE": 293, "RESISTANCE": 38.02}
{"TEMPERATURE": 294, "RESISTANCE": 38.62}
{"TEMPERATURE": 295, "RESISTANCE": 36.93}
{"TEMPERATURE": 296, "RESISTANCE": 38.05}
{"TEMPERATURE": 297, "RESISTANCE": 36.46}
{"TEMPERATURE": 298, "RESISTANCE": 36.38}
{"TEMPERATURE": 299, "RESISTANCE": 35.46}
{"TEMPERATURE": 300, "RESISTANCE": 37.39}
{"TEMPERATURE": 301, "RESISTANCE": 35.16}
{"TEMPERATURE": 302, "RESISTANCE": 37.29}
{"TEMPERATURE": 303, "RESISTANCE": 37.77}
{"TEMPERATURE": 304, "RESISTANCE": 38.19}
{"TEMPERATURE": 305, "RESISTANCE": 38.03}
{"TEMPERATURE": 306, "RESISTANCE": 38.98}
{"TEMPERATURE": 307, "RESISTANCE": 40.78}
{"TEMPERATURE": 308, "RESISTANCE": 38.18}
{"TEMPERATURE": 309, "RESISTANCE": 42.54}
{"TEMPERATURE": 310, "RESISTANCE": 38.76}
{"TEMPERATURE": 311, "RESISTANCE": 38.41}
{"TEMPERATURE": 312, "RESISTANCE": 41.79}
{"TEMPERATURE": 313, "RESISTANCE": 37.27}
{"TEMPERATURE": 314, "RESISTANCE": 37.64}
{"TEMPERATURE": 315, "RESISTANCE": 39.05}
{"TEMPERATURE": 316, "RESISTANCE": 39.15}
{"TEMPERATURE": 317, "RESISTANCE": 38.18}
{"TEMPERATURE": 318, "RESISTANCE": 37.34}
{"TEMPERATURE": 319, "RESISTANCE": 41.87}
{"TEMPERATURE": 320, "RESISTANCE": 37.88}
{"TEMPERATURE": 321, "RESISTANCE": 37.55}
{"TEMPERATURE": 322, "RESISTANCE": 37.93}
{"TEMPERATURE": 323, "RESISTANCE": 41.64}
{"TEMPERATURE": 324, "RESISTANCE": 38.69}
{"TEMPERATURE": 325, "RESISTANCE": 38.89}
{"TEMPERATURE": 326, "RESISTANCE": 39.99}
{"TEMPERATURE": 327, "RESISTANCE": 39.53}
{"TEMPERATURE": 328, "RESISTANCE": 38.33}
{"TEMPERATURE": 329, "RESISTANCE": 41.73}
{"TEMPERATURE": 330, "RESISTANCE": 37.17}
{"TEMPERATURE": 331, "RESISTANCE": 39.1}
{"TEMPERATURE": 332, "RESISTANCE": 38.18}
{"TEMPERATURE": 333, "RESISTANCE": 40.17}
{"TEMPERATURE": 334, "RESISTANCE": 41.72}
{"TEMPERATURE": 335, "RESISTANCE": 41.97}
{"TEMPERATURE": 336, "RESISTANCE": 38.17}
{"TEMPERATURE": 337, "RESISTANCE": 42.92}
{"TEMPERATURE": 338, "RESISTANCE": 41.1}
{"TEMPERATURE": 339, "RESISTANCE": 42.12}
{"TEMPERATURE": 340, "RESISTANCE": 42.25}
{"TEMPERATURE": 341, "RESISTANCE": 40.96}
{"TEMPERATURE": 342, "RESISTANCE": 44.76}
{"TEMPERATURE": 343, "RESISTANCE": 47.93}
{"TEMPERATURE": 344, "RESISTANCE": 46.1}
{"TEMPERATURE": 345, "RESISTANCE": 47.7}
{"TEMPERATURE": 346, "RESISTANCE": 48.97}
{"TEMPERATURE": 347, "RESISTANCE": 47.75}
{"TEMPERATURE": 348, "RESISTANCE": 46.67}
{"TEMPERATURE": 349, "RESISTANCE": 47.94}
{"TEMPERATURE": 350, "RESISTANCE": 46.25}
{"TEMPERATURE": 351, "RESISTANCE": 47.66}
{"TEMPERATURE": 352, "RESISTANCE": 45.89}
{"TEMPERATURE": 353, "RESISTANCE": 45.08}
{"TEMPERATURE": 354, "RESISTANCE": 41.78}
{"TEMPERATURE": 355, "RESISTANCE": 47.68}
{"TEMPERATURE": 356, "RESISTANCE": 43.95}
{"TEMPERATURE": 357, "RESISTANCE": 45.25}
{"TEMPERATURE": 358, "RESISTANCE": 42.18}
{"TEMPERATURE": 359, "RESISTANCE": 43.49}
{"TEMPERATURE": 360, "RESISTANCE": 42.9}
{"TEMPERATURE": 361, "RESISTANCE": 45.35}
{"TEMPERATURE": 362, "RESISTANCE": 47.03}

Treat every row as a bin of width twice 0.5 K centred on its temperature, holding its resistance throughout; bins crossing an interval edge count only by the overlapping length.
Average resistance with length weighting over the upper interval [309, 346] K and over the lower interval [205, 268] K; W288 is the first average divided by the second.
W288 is 1.4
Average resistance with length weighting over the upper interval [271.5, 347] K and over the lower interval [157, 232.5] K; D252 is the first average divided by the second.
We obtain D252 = 1.3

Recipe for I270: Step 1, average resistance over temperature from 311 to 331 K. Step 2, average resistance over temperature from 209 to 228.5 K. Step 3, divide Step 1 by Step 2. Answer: 1.6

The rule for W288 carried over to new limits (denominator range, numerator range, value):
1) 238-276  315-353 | 1.28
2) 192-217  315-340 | 1.44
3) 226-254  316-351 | 1.35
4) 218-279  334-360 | 1.40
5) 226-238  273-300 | 1.19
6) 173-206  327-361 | 1.33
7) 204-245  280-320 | 1.37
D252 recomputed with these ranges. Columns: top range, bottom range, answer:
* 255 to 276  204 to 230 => 1.30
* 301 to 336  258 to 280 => 1.16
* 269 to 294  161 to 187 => 1.09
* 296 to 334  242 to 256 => 1.19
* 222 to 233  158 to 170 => 0.91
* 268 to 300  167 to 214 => 1.16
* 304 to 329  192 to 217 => 1.42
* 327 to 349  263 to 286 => 1.25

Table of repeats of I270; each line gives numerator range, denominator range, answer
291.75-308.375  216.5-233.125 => 1.29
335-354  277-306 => 1.23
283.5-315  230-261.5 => 1.19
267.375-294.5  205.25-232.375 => 1.36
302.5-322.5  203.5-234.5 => 1.47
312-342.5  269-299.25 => 1.12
